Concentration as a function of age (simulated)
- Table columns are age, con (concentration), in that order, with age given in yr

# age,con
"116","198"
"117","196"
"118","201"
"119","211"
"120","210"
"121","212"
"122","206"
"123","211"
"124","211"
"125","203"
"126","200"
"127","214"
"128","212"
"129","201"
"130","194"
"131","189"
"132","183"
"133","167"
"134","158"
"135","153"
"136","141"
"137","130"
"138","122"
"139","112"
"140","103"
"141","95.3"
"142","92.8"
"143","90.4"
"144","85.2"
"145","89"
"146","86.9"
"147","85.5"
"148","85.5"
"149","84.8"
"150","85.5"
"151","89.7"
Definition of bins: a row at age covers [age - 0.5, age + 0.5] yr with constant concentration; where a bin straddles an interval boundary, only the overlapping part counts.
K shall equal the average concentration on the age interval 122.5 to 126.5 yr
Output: 206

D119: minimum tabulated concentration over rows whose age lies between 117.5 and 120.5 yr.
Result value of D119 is 201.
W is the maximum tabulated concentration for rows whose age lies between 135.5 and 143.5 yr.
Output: 141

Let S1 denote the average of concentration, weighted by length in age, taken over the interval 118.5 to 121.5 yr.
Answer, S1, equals 211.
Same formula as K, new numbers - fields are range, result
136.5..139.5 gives 121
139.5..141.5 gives 99.2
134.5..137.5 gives 141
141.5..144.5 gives 89.5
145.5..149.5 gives 85.7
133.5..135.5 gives 156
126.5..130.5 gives 205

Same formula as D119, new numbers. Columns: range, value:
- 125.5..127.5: 200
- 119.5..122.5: 206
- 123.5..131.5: 189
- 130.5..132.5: 183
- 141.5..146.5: 85.2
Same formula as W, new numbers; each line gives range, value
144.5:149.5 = 89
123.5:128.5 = 214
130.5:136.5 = 189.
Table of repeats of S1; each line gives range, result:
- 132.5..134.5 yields 162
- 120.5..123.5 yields 210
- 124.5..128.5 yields 207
